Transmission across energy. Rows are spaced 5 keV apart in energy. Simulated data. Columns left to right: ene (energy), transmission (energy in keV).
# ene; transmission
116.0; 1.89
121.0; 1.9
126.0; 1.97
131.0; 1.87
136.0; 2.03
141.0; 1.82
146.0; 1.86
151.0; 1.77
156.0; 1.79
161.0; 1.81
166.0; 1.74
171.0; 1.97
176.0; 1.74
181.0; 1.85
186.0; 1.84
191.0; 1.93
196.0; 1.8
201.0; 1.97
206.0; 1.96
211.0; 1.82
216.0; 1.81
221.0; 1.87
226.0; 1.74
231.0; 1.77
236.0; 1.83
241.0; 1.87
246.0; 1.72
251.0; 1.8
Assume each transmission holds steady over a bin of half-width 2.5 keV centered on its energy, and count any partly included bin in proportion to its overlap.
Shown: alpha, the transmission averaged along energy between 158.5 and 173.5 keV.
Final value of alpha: 1.84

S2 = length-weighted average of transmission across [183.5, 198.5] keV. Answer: 1.86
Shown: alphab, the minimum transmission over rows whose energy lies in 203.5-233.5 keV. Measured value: 1.74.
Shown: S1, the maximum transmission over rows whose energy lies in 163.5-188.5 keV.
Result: 1.97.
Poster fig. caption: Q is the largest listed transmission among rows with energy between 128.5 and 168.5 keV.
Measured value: 2.03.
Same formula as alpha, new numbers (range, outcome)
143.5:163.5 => 1.81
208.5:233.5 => 1.8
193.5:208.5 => 1.91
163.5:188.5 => 1.83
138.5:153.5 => 1.82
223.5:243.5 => 1.8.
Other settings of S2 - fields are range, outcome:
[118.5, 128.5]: 1.94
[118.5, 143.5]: 1.92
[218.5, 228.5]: 1.81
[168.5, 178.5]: 1.85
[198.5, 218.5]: 1.89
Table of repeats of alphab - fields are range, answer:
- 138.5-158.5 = 1.77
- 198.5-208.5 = 1.96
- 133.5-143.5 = 1.82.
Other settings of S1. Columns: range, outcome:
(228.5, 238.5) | 1.83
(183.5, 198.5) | 1.93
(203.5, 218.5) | 1.96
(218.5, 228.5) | 1.87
